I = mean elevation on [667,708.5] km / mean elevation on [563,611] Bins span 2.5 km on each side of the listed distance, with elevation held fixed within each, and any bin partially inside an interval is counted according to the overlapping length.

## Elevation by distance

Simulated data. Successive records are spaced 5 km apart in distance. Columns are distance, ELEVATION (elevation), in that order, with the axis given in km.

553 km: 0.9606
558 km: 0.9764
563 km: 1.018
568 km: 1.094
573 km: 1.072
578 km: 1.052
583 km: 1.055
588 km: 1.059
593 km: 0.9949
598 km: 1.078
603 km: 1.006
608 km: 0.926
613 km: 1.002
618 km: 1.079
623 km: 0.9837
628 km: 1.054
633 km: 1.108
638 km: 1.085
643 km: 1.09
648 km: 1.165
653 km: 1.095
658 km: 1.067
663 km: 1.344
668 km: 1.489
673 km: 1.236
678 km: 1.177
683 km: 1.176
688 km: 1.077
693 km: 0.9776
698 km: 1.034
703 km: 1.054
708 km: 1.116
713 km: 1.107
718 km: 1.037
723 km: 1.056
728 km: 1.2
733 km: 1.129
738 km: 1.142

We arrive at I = 1.10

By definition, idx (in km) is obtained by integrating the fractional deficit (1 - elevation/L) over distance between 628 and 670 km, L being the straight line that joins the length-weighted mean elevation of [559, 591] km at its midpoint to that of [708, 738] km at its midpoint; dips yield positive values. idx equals -3.4 km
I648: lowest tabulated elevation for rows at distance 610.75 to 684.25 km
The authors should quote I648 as 0.9837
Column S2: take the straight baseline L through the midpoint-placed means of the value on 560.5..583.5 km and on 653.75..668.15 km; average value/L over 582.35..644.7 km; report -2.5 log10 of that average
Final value 0.105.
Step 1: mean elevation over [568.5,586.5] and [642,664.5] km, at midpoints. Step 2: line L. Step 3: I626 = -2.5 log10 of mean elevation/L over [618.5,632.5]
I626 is 0.077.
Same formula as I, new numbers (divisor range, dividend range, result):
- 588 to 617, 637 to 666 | 1.14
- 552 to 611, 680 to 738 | 1.06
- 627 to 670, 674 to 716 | 0.94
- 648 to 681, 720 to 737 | 0.92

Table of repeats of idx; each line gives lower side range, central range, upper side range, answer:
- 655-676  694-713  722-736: 2.0 km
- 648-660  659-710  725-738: -2.1 km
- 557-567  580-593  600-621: -0.5 km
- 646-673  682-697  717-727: 1.2 km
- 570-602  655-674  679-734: -3.7 km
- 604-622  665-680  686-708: -4.0 km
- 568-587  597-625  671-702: 1.8 km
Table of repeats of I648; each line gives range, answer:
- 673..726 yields 0.9776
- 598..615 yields 0.926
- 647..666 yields 1.067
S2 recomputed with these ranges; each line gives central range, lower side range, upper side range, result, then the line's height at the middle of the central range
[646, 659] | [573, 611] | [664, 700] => 0.015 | 1.13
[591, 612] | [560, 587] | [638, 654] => 0.081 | 1.08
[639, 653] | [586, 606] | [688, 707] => -0.084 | 1.03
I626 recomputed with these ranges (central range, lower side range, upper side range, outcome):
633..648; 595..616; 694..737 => -0.07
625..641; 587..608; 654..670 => 0.08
